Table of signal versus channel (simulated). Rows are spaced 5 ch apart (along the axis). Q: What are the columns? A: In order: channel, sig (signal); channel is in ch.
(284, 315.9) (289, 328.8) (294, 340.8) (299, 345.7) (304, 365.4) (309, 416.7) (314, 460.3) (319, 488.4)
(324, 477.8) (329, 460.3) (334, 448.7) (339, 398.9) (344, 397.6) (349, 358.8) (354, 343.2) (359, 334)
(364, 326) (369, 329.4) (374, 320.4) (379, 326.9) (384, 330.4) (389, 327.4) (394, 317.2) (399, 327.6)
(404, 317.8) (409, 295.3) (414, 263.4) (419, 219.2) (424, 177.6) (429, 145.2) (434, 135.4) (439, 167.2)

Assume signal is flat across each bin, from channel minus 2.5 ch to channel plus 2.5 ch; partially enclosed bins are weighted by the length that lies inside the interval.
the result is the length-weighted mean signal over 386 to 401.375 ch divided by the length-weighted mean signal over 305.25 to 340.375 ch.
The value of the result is 0.72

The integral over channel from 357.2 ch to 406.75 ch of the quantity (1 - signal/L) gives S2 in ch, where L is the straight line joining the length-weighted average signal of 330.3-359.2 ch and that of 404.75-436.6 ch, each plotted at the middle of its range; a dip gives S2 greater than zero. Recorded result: -4.6 ch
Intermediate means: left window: 387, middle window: 325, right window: 212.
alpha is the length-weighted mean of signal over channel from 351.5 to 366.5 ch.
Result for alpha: 334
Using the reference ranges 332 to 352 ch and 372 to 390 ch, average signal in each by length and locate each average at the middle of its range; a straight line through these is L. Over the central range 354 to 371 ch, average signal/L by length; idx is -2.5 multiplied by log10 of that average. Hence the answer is 0.09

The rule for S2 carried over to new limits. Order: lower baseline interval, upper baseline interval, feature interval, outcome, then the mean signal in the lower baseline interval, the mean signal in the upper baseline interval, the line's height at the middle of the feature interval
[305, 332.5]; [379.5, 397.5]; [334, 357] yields 1.38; 455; 325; 405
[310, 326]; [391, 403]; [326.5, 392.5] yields 5.34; 470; 322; 392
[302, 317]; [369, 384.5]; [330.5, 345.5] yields -1.58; 418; 326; 379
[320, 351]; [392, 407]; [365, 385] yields 1.92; 428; 320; 361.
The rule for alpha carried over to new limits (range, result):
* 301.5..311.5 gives 391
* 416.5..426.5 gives 198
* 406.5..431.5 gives 220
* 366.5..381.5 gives 326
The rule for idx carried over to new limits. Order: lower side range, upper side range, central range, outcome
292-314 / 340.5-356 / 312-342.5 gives -0.21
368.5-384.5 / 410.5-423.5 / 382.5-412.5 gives -0.14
